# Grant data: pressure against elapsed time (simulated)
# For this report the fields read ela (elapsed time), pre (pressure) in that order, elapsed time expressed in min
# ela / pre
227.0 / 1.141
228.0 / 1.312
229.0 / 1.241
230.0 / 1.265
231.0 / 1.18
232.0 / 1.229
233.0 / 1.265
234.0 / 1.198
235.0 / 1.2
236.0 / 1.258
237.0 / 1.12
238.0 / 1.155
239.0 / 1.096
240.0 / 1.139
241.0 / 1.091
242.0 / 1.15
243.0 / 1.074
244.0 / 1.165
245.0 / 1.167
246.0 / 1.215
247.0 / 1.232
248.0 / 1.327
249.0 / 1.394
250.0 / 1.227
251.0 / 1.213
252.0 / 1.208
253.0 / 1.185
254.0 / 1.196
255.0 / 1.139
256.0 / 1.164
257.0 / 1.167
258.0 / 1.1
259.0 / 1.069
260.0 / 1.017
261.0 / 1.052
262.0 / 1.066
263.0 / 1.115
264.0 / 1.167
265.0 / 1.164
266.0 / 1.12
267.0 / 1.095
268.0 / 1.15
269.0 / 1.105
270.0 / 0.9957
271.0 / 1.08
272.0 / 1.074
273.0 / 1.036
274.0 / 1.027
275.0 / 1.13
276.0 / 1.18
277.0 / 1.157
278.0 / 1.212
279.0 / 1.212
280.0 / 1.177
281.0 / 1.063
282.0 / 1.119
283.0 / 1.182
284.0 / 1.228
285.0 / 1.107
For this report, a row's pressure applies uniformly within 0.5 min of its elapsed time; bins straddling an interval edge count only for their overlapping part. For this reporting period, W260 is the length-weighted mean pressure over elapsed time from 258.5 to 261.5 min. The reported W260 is 1.05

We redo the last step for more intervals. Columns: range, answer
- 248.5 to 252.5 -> 1.26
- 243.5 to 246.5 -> 1.18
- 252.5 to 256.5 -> 1.17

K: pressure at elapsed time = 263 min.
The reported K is 1.115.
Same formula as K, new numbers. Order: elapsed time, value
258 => 1.1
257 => 1.167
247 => 1.232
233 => 1.265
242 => 1.15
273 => 1.036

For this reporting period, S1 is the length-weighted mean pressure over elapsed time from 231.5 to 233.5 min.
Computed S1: 1.25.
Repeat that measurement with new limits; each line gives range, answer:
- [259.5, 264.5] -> 1.08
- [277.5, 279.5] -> 1.21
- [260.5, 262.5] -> 1.06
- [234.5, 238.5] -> 1.18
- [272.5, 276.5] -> 1.09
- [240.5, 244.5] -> 1.12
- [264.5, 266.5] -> 1.14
